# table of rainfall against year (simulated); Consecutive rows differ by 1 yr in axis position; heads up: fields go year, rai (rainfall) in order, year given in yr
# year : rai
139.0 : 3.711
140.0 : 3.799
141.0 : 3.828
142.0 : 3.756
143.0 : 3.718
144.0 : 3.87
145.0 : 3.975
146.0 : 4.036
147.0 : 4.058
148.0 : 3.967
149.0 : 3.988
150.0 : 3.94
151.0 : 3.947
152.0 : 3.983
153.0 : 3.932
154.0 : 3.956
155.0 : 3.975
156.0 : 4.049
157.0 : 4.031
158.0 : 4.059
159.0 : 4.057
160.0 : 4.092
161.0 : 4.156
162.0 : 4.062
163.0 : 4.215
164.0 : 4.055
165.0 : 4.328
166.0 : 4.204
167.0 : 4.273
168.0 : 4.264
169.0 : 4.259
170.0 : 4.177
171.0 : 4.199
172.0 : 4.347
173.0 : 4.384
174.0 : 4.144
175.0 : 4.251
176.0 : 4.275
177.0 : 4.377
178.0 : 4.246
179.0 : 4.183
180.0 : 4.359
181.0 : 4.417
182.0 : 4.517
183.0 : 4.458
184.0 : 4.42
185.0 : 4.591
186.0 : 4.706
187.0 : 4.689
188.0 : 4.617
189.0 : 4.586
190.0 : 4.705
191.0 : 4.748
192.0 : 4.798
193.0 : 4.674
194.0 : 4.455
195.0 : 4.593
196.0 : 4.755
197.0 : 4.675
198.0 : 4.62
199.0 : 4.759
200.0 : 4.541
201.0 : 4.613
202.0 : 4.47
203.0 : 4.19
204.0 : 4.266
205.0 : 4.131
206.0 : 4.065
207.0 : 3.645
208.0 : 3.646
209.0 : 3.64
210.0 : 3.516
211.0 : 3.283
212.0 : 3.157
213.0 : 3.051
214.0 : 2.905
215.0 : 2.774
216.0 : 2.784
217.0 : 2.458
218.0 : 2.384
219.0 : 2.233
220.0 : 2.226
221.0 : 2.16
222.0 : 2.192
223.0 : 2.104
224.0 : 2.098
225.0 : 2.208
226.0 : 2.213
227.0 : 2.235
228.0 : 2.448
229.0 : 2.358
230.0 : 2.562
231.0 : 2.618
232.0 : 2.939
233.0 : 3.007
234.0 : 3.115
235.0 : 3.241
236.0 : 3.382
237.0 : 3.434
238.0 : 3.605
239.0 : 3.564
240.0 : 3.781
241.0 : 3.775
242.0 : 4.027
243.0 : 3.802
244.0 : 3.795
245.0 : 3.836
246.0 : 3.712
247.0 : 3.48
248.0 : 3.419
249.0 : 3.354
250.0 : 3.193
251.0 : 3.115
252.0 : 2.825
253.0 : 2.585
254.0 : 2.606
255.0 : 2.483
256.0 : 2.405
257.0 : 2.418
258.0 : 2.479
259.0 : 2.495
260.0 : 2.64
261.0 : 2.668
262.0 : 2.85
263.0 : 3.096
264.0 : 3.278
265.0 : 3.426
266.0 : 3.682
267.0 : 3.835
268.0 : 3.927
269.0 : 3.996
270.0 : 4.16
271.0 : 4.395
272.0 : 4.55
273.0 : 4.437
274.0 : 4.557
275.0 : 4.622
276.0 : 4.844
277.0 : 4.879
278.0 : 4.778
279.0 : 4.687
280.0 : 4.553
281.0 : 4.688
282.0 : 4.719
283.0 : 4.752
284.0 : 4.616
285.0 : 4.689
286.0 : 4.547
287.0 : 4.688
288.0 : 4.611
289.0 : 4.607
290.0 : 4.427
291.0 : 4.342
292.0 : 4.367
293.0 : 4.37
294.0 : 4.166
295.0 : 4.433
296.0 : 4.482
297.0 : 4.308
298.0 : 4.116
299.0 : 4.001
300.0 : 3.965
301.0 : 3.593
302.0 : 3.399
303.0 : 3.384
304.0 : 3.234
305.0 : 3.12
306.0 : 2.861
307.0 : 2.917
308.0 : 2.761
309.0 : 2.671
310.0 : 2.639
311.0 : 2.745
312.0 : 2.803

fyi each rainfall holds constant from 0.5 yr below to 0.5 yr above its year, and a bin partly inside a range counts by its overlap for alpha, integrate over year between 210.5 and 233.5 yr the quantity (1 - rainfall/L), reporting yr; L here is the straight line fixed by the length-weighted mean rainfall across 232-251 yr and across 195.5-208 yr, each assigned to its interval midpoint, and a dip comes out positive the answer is 8.13 yr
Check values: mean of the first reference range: 4.36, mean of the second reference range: 3.5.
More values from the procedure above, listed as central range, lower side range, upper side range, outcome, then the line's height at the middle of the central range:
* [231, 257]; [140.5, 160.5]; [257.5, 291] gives 5.09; 4.07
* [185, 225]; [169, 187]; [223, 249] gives 1.07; 3.79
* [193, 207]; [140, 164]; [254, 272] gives -3.07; 3.65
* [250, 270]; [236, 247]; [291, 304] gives 4.15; 3.81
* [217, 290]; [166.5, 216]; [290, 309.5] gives 8.85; 3.94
